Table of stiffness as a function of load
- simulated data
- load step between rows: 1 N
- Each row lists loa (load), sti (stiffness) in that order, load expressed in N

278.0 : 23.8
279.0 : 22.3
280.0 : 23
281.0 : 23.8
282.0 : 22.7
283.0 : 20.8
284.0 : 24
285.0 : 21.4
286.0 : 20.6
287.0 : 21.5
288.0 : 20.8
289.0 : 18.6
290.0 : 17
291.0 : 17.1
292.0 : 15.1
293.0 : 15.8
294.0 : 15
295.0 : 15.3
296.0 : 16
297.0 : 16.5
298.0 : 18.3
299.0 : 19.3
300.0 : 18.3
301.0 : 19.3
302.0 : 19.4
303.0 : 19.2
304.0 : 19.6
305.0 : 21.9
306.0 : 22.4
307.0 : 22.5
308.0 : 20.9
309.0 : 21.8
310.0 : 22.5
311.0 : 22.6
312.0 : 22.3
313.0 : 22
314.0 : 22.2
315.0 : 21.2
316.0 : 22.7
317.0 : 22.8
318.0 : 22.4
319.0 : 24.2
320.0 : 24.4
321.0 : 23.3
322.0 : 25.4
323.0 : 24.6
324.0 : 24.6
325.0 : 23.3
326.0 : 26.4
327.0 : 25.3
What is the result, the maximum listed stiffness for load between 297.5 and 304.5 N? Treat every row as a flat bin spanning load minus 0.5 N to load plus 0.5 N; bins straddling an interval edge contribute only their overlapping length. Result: 19.6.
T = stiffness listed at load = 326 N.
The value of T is 26.4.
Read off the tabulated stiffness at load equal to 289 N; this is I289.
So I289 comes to 18.6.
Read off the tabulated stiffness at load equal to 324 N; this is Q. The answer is 24.6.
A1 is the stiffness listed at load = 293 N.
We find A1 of 15.8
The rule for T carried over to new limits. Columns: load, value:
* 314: 22.2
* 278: 23.8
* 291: 17.1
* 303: 19.2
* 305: 21.9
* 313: 22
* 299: 19.3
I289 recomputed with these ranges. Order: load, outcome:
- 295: 15.3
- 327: 25.3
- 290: 17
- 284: 24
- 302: 19.4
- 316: 22.7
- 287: 21.5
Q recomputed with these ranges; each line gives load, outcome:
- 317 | 22.8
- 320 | 24.4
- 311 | 22.6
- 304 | 19.6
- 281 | 23.8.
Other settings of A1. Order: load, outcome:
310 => 22.5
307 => 22.5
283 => 20.8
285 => 21.4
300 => 18.3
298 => 18.3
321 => 23.3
